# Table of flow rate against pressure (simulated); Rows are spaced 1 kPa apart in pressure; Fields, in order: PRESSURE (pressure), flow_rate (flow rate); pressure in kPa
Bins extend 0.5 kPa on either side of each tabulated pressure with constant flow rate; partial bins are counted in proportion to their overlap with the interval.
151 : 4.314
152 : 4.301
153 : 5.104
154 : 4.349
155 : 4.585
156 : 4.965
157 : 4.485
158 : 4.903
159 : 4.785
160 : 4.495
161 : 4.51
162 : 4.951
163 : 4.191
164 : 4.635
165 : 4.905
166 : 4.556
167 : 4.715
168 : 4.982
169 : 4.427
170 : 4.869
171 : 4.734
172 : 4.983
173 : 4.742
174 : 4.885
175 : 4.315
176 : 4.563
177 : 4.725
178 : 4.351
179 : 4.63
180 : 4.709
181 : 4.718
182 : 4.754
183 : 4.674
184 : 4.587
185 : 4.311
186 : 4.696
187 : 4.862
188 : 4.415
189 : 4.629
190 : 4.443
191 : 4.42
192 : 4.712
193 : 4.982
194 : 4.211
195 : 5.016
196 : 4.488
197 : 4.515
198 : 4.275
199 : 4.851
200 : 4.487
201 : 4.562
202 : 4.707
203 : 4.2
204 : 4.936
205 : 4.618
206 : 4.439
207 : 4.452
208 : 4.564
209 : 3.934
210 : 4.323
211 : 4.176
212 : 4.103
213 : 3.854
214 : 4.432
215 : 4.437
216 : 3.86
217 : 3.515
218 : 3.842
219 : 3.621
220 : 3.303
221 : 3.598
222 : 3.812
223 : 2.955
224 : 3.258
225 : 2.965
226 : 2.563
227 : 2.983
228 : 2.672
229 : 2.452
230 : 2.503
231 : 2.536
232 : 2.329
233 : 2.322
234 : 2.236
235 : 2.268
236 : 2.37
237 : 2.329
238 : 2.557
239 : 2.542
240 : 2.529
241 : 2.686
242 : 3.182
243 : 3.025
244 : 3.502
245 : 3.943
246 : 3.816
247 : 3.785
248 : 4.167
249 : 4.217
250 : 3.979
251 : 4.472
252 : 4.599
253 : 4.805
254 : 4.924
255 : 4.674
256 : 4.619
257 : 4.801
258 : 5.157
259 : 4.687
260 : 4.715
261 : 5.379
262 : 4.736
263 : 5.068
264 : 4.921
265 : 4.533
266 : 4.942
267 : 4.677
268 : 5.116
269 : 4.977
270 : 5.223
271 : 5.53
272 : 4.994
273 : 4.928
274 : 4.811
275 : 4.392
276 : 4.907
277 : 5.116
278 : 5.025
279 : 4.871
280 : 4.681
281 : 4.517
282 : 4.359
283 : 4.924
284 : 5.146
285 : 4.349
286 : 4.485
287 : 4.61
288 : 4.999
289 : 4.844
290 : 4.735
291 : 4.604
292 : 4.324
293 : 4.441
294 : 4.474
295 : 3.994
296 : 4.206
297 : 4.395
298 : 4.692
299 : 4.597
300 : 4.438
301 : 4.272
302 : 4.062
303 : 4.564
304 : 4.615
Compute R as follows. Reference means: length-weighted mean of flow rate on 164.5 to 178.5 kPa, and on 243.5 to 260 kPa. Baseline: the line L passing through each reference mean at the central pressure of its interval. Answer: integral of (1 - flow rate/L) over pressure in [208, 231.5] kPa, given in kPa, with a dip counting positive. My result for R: 5.4 kPa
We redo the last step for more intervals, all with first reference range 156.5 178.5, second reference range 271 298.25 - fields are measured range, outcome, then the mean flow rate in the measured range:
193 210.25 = 0.55 kPa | 4.52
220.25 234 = 5.43 kPa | 2.83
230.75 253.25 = 7.02 kPa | 3.22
